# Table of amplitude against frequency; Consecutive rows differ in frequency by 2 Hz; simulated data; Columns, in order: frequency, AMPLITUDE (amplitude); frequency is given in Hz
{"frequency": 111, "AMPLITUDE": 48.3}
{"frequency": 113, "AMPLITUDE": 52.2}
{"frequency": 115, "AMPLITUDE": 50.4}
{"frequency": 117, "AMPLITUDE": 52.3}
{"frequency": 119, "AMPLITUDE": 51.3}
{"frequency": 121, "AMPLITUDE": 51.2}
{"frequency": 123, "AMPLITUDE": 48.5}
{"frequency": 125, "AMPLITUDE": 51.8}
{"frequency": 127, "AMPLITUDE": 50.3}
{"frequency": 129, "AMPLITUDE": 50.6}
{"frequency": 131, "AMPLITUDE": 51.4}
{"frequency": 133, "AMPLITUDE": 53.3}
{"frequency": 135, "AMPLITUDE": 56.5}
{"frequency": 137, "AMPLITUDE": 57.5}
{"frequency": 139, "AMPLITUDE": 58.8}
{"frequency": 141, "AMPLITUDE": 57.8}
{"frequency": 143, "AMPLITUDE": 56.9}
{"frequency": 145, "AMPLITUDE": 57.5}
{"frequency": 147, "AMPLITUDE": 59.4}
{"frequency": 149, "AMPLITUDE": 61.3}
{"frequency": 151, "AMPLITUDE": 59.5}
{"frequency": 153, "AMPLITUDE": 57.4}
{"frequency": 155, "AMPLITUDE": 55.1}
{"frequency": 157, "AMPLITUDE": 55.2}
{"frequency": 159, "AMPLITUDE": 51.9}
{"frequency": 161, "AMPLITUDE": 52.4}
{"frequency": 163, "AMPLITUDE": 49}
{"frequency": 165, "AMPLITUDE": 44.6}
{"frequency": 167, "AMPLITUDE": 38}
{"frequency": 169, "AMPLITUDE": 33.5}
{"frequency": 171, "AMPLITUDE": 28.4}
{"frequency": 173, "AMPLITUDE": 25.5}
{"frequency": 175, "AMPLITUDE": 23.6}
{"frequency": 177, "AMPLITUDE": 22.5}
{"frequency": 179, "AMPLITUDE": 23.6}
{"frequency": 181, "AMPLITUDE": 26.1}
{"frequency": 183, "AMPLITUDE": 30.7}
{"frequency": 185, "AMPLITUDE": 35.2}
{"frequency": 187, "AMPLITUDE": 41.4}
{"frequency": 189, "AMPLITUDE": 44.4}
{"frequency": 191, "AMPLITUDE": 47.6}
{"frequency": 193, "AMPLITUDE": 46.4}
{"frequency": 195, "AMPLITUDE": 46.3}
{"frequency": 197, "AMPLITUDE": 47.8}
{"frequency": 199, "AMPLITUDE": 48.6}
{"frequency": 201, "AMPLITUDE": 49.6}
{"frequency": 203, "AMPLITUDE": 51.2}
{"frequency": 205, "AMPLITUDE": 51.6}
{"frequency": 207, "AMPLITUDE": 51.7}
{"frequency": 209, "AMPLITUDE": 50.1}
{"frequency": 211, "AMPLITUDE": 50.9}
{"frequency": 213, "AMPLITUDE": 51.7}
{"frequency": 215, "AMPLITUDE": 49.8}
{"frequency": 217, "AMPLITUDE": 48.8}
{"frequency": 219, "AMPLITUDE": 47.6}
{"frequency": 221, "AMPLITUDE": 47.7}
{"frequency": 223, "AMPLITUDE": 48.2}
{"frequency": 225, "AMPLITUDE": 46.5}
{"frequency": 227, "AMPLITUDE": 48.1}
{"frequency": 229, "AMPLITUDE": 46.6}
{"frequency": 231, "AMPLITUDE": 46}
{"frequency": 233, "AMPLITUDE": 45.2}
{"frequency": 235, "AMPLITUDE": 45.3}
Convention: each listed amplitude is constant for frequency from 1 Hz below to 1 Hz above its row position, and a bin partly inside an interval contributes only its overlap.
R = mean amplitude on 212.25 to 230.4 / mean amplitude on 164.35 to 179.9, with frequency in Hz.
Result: 1.6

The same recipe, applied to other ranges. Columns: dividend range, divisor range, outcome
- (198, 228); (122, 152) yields 0.89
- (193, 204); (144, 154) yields 0.82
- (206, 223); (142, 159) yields 0.87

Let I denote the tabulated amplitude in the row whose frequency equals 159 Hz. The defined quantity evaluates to 51.9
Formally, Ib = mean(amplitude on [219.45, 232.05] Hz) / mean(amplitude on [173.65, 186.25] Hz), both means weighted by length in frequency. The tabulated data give 1.74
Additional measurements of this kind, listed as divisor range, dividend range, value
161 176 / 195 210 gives 1.39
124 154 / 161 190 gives 0.61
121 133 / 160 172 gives 0.81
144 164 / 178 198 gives 0.70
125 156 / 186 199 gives 0.82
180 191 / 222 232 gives 1.28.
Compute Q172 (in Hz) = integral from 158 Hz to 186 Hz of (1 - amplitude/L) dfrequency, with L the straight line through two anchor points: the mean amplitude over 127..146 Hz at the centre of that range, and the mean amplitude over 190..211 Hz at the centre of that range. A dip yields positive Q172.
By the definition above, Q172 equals 9.37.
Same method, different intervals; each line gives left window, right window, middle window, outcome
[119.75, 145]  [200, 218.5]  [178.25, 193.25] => 4.3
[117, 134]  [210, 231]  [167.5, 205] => 8.8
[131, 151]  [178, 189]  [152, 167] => -1.5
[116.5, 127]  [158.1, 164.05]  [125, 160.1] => -3.3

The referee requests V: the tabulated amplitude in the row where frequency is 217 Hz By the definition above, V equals 48.8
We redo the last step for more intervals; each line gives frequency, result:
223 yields 48.2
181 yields 26.1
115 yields 50.4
